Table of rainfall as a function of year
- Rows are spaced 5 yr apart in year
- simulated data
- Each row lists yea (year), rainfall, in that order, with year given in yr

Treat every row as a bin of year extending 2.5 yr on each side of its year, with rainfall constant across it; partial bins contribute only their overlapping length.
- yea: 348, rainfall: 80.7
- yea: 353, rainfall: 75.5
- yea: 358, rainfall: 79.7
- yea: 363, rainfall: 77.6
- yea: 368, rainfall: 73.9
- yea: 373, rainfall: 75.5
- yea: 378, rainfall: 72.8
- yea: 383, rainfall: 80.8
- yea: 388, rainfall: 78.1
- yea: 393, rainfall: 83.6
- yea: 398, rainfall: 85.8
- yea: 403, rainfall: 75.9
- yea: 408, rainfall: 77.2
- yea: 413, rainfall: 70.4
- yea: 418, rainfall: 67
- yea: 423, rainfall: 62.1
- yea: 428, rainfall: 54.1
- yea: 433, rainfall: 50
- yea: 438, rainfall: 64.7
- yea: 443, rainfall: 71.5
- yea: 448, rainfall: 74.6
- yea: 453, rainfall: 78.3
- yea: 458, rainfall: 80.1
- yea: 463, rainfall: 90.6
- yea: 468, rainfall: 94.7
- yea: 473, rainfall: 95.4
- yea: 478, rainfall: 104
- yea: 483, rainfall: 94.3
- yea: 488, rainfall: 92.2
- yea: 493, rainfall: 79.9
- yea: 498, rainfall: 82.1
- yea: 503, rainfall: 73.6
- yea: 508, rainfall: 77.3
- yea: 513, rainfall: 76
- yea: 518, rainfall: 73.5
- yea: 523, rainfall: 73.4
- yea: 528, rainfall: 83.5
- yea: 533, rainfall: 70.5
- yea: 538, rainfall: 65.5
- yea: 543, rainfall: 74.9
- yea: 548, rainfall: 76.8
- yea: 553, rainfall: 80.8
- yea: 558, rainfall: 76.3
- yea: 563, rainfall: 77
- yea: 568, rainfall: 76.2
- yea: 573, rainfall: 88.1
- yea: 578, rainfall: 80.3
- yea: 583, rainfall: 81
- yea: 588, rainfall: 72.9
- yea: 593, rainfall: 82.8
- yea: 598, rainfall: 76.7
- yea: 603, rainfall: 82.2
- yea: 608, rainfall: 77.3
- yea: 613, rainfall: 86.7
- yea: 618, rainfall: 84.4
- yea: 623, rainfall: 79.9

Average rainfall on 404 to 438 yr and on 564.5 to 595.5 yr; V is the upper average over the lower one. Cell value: 1.2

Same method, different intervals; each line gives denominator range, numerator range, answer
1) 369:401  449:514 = 1.09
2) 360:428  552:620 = 1.07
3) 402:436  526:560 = 1.16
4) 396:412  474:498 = 1.17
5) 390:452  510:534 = 1.08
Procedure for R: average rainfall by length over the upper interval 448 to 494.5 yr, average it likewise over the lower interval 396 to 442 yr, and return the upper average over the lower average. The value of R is 1.33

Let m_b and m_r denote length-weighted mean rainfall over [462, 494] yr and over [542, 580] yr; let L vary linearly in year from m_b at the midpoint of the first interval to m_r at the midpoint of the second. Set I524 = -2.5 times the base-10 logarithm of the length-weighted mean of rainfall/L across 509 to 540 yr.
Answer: 0.16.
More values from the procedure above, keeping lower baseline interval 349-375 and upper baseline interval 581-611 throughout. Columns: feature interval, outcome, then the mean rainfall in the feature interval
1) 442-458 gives 0.02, 75.9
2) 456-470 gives -0.14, 88.5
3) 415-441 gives 0.28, 60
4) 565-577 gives -0.04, 81.7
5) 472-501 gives -0.17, 90.8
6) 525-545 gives 0.07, 73.6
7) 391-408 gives -0.05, 81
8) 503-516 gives 0.03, 75.9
